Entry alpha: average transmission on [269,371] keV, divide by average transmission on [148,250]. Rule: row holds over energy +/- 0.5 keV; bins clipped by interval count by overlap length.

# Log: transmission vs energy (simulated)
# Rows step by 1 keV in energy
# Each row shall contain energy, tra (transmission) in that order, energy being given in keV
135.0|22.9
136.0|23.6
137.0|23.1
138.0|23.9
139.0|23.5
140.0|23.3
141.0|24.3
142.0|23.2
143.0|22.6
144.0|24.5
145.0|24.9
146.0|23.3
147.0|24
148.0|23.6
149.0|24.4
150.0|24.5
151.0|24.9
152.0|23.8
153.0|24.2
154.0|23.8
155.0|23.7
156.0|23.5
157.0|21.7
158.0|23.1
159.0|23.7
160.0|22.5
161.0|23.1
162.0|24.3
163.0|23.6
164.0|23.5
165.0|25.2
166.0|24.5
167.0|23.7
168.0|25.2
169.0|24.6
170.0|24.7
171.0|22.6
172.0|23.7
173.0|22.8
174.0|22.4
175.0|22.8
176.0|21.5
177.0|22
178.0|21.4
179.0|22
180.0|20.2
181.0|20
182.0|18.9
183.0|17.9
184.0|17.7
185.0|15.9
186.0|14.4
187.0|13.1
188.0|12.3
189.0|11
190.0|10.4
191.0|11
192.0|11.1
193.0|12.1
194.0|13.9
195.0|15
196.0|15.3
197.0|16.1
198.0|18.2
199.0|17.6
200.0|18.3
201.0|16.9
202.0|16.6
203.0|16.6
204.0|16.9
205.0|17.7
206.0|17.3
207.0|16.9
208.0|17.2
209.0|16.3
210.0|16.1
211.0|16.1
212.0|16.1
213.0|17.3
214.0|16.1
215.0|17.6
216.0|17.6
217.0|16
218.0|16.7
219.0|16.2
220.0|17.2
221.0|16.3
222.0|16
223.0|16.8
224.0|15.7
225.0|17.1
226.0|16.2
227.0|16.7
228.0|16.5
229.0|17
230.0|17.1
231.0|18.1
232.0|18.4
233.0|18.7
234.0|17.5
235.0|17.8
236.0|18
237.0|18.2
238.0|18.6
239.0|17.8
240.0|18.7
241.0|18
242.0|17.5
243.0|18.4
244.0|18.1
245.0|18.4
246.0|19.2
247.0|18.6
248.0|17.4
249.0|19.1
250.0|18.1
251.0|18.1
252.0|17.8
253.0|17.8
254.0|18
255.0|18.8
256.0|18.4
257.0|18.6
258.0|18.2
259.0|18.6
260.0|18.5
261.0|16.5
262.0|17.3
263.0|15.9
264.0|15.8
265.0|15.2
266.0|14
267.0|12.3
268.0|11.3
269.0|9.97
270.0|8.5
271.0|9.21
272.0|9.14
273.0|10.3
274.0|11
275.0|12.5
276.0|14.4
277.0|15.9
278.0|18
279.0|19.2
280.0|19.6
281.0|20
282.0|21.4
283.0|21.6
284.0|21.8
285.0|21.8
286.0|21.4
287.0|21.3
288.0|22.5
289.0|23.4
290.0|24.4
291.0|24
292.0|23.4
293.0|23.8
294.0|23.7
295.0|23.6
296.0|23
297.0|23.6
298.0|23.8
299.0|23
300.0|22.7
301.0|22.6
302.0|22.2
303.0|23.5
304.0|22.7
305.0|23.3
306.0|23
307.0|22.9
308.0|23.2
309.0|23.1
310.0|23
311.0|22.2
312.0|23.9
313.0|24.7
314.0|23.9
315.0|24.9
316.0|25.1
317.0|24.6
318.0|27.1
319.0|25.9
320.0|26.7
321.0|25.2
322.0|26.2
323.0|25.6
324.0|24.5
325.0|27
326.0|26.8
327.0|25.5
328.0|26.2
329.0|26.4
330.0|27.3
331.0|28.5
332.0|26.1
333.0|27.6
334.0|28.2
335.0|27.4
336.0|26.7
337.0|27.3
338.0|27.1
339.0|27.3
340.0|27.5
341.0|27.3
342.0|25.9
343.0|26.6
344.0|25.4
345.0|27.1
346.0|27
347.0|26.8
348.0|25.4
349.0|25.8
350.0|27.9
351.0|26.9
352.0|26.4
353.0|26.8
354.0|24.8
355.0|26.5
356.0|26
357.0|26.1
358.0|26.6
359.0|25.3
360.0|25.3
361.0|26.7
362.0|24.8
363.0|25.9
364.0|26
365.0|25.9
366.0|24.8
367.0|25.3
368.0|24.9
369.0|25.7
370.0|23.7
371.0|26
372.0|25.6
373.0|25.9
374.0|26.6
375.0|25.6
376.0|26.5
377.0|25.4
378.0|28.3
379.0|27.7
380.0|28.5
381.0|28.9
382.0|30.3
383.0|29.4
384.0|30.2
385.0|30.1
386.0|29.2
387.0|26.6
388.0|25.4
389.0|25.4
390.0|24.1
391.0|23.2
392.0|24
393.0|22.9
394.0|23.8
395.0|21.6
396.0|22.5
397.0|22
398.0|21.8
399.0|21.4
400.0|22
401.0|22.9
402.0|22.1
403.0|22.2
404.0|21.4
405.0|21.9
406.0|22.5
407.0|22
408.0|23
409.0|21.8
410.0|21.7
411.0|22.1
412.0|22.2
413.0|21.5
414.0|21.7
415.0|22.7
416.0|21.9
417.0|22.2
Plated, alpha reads 1.3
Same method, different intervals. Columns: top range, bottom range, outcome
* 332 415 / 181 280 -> 1.56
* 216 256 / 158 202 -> 0.92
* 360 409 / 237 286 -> 1.49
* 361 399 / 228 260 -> 1.42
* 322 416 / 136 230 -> 1.30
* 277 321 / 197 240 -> 1.34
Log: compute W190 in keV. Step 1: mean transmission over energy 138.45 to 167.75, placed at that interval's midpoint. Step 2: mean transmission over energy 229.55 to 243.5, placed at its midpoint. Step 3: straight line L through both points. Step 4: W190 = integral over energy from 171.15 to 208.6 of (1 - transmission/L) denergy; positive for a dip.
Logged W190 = 7.2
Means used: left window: 23.8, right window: 18.1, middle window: 17.2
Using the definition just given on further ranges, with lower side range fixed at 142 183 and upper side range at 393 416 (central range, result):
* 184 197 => 5.5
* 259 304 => 8.0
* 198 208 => 2.5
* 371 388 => -4.2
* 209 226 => 4.7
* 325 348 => -4.6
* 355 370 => -2.2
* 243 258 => 2.9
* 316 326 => -1.5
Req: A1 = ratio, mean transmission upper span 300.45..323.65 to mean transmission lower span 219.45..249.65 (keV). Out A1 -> 1.4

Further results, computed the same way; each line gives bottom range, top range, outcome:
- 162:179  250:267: 0.74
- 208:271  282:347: 1.47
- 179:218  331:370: 1.64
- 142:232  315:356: 1.38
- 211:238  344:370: 1.52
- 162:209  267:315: 1.08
